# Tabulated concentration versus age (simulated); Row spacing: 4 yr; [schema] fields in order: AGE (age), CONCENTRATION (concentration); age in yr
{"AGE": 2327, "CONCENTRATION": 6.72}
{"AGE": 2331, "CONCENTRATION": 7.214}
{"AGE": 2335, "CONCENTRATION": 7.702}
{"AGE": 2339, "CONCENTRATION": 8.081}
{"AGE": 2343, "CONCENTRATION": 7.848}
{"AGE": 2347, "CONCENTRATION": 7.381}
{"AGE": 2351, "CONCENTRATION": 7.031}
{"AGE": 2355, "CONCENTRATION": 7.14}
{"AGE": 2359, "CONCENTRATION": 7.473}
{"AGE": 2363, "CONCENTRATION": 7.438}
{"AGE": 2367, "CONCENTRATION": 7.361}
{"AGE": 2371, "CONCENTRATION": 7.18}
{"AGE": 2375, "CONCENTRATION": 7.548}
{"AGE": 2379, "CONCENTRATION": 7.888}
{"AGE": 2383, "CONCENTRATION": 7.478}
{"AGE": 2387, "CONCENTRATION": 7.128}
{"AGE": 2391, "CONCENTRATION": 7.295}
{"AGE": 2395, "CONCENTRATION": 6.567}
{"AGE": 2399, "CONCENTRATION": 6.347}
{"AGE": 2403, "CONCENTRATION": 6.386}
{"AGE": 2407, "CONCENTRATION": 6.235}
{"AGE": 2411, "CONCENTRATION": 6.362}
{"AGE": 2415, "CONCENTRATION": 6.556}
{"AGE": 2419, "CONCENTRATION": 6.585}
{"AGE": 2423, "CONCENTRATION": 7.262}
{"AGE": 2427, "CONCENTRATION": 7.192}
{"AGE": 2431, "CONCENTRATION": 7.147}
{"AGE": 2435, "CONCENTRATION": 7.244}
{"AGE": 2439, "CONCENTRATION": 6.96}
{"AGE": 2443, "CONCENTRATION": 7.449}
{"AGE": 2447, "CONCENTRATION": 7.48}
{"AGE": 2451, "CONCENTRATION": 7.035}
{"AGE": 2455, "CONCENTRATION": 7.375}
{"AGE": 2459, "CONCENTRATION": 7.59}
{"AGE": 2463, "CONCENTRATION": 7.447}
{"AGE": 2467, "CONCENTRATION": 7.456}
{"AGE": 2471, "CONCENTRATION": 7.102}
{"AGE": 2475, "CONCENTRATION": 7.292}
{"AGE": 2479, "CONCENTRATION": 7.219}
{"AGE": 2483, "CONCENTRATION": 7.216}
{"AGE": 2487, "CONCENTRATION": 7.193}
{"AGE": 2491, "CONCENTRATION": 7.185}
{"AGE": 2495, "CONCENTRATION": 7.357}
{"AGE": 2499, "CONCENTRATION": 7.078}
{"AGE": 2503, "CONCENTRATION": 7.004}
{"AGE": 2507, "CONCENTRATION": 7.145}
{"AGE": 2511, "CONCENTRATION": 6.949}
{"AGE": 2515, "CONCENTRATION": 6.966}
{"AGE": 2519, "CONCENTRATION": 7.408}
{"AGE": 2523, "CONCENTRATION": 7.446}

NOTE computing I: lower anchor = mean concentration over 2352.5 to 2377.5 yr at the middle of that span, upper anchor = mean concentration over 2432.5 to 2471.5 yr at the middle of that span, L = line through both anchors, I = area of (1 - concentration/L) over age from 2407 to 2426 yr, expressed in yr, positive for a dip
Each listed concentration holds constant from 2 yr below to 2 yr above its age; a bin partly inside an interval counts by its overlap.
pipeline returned 1.7 yr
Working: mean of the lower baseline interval 7.36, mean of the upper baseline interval 7.32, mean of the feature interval 6.67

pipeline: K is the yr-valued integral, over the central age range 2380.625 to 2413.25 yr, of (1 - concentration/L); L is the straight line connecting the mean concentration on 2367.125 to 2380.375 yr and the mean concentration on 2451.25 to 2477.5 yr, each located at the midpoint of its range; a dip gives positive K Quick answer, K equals 3.2 yr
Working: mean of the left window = 7.5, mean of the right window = 7.35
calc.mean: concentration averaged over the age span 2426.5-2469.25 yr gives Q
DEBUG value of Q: 7.31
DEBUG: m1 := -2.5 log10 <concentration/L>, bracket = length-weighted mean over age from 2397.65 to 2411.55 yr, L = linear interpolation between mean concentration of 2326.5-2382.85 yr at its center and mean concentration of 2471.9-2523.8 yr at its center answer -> 0.16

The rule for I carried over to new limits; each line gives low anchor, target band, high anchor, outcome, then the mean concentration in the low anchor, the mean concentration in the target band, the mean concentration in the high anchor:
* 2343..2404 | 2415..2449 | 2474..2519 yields 0.3 yr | 7.21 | 7.13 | 7.15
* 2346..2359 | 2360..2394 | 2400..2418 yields -2.7 yr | 7.21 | 7.39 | 6.39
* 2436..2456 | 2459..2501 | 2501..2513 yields -0.8 yr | 7.25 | 7.27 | 7.03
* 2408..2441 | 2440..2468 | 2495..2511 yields -1.7 yr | 6.89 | 7.39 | 7.1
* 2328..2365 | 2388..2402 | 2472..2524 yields 1.2 yr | 7.46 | 6.74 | 7.18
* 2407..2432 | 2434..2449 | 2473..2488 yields -0.7 yr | 6.79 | 7.29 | 7.23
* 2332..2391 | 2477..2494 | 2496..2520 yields -0.2 yr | 7.47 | 7.21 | 7.09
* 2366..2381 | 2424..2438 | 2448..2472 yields 0.4 yr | 7.5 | 7.18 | 7.35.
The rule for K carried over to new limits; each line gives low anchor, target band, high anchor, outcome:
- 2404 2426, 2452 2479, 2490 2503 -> -1.5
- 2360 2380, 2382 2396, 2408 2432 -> 0.2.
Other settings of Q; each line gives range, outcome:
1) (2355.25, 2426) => 7.01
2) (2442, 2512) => 7.26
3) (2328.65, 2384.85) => 7.48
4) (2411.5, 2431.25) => 6.89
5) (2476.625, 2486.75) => 7.22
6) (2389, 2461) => 6.95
